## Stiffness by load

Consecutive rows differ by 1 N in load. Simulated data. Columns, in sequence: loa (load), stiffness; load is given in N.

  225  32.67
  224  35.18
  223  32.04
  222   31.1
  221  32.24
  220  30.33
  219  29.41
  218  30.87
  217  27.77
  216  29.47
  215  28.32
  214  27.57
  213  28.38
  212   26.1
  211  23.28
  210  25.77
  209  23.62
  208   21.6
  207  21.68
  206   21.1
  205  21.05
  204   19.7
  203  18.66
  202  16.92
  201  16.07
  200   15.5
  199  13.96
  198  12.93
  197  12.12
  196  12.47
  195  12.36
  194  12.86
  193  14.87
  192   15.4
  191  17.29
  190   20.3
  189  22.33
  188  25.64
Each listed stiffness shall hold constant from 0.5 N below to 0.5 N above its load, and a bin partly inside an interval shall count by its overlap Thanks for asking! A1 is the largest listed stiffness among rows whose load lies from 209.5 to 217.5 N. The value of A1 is 29.47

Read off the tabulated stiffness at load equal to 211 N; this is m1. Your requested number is 23.28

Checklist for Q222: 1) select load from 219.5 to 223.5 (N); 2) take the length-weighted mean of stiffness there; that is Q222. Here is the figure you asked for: 31.4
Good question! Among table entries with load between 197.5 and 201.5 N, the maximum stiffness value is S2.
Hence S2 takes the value 16.07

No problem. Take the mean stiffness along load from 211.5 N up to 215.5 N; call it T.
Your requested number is 27.6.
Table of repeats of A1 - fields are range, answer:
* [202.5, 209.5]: 23.62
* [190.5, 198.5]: 17.29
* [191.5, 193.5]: 15.4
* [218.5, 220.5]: 30.33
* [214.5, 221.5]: 32.24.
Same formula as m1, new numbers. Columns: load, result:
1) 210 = 25.77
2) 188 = 25.64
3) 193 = 14.87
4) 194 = 12.86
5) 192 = 15.4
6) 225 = 32.67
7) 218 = 30.87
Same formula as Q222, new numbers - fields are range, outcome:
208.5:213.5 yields 25.4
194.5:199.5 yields 12.8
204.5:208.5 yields 21.4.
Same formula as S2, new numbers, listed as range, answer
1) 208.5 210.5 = 25.77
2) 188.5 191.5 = 22.33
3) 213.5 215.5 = 28.32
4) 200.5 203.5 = 18.66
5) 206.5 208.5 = 21.68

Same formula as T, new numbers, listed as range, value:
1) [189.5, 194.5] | 16.1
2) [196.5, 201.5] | 14.1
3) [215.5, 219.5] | 29.4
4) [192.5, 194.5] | 13.9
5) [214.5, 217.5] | 28.5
